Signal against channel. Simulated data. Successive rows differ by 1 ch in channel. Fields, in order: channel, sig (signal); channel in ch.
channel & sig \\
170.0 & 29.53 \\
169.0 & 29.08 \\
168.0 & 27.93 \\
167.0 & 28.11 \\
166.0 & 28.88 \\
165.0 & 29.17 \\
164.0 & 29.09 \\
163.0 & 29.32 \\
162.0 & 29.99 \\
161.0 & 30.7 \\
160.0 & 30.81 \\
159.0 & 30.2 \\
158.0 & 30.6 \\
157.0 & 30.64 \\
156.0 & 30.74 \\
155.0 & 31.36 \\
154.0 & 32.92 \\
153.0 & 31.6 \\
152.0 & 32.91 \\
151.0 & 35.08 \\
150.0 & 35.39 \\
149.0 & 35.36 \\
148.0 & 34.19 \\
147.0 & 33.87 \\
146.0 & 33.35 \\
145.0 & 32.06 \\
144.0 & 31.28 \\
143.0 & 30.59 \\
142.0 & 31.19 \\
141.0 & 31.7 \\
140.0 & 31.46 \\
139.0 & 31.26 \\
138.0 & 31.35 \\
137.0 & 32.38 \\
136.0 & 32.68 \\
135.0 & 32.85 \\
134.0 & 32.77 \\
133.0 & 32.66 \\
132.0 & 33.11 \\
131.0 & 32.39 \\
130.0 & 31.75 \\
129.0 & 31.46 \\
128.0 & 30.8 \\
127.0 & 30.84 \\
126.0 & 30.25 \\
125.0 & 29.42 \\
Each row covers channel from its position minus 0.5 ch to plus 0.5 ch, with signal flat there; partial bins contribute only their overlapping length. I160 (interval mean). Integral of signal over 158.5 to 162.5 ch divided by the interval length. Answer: 30.4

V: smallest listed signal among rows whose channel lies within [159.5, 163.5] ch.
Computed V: 29.32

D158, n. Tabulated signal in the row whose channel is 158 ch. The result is 30.6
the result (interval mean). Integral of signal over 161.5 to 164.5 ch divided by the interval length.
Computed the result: 29.5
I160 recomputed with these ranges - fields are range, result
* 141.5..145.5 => 31.3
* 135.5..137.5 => 32.5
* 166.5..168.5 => 28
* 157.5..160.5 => 30.5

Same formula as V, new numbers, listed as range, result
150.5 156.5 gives 30.74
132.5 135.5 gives 32.66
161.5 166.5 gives 28.88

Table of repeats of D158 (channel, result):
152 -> 32.91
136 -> 32.68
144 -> 31.28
